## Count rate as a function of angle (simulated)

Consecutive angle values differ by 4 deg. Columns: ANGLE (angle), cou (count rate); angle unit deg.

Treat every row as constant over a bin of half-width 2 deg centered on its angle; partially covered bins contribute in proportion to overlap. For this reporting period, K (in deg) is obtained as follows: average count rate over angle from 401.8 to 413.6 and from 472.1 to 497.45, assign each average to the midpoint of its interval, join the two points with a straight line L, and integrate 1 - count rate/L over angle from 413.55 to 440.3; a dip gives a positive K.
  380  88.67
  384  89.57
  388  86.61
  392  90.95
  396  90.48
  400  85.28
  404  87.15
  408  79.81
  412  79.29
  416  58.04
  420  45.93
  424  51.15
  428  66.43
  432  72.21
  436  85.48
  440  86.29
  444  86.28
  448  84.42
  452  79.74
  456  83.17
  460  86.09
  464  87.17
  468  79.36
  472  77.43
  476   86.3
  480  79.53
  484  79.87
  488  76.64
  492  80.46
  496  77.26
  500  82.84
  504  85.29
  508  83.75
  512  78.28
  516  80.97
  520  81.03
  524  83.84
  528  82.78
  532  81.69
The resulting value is 5.3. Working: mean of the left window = 82.2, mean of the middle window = 65.5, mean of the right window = 79.9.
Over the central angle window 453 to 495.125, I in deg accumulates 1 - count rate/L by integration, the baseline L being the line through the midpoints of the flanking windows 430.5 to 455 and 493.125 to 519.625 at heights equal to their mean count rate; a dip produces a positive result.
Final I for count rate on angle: 0.29 deg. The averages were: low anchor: 82.6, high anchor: 81.3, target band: 81.4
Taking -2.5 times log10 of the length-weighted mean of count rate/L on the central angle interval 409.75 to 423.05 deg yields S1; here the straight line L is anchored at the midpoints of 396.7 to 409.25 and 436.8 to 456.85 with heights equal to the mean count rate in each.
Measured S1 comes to 0.363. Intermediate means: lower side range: 85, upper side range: 84.1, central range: 60.7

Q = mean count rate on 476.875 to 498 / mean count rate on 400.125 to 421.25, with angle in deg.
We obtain 1.1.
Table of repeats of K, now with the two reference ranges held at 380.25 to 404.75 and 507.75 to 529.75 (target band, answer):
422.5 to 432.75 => 2.8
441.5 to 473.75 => 0.7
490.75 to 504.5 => 0.3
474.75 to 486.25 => 0.3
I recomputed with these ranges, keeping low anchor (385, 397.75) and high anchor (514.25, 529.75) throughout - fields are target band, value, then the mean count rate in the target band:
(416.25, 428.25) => 4.7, 53.3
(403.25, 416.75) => 1.8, 76.7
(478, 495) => 1.0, 79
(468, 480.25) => 0.5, 81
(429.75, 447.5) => 0.9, 82.5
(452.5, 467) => 0.2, 84.5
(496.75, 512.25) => 0.1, 82.6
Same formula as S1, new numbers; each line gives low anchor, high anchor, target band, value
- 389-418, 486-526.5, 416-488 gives 0.06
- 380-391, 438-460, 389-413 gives 0.02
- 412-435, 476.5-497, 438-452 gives -0.24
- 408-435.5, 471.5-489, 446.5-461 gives -0.14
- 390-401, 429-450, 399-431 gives 0.25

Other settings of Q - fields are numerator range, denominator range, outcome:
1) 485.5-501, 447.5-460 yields 0.96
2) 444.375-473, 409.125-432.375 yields 1.33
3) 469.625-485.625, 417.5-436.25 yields 1.30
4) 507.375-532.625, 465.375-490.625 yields 1.02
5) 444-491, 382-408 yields 0.93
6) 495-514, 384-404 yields 0.92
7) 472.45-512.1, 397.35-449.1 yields 1.09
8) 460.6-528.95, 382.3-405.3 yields 0.92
